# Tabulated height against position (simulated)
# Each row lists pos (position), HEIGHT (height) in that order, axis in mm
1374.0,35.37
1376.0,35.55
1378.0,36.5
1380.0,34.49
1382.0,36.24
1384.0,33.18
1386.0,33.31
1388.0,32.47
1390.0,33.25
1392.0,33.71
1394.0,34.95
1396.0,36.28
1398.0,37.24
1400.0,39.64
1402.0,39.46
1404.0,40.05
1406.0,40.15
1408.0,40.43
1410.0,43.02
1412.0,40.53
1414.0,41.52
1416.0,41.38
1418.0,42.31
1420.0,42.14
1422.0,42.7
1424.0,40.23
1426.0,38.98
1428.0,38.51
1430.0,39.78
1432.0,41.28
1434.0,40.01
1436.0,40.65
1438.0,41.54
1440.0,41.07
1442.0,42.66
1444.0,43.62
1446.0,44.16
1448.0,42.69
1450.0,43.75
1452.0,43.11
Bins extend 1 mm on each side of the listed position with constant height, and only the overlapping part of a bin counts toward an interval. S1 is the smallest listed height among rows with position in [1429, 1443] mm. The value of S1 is 39.78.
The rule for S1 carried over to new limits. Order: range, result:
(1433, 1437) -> 40.01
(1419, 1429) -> 38.51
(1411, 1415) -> 40.53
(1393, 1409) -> 34.95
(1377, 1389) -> 32.47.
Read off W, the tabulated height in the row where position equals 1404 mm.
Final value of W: 40.05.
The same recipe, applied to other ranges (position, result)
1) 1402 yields 39.46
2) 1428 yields 38.51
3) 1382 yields 36.24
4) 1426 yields 38.98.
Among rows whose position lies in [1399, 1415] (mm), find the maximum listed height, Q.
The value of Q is 43.02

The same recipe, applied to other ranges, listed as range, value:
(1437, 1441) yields 41.54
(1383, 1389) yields 33.31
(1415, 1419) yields 42.31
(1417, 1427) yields 42.7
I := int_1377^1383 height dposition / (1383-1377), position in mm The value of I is 35.7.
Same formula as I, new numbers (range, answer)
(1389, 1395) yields 34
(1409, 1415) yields 41.7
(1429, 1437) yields 40.4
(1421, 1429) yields 40.1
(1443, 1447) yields 43.9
